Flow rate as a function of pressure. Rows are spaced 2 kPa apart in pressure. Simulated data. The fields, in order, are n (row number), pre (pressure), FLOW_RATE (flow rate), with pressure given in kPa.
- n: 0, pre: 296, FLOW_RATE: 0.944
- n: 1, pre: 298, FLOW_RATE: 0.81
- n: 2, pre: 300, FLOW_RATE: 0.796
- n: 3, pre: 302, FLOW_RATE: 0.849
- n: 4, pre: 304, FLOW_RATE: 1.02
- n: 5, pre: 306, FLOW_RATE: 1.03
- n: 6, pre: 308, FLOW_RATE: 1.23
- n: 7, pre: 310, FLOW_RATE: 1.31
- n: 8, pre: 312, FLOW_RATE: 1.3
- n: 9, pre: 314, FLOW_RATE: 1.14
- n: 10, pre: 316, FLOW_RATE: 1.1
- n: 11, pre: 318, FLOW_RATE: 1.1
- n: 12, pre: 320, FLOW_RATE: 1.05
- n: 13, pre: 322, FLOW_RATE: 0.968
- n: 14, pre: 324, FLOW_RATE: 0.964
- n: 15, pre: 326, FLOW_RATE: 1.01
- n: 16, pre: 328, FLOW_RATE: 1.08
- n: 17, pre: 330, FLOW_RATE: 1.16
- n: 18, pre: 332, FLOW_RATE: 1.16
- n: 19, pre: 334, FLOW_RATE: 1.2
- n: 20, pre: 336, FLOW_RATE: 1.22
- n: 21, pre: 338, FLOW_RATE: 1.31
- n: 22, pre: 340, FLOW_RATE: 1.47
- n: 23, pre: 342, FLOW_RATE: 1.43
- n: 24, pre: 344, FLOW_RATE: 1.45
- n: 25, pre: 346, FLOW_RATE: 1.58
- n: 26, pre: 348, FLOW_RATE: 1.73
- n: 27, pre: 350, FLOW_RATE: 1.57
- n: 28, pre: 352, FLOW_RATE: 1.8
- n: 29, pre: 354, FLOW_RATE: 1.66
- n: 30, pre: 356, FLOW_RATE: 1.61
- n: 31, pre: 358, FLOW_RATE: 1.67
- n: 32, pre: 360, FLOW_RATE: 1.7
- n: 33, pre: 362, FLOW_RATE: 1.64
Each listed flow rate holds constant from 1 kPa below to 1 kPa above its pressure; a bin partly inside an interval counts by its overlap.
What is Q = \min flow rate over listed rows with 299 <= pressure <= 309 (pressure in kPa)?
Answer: 0.796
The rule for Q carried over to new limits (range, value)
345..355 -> 1.57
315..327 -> 0.964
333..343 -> 1.2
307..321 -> 1.05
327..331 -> 1.08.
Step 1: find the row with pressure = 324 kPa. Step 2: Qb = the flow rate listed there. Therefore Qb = 0.964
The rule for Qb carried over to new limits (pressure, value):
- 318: 1.1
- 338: 1.31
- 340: 1.47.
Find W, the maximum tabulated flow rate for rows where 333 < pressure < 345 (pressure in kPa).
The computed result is 1.47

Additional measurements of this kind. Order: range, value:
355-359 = 1.67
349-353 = 1.8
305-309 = 1.23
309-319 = 1.31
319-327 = 1.05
